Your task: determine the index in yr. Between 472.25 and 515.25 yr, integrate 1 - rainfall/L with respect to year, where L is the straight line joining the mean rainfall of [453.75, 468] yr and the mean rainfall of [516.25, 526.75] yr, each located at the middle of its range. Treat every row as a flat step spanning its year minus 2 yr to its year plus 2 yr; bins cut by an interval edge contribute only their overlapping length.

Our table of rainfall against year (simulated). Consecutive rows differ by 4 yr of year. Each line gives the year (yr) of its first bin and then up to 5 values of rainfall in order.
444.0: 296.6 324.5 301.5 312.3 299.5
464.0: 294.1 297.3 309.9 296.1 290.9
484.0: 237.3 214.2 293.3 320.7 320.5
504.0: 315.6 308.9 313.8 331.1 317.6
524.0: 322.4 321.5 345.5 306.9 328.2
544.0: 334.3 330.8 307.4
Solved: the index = 2.7 yr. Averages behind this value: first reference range 301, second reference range 322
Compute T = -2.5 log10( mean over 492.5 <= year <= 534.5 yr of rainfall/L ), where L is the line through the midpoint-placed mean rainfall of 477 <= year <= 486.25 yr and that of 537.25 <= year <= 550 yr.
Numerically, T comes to -0.08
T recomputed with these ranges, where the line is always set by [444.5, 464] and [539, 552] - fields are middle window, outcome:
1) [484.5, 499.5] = 0.14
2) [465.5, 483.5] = 0.07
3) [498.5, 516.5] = 0.01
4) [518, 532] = 0.00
